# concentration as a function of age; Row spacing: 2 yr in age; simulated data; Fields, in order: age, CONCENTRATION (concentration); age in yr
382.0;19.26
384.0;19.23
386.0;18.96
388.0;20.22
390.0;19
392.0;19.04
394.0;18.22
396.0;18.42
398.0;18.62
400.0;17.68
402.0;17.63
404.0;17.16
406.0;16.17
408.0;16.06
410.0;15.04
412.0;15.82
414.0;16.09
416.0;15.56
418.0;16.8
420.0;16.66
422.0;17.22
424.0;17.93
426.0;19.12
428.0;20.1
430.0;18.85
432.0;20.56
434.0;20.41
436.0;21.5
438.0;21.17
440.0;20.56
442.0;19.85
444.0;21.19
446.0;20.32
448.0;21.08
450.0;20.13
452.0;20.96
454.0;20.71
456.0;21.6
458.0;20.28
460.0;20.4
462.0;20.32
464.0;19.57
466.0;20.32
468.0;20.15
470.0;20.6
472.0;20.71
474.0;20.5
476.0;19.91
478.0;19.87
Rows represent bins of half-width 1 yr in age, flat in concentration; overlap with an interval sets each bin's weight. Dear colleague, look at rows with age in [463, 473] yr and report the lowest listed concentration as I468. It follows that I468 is 19.57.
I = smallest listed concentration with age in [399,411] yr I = 15.04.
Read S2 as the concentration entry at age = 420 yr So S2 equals 16.66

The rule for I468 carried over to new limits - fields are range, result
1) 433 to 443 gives 19.85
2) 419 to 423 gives 16.66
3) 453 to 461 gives 20.28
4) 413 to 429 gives 15.56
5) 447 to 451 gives 20.13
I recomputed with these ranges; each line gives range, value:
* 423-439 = 17.93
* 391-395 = 18.22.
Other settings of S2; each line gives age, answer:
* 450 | 20.13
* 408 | 16.06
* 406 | 16.17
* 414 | 16.09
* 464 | 19.57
